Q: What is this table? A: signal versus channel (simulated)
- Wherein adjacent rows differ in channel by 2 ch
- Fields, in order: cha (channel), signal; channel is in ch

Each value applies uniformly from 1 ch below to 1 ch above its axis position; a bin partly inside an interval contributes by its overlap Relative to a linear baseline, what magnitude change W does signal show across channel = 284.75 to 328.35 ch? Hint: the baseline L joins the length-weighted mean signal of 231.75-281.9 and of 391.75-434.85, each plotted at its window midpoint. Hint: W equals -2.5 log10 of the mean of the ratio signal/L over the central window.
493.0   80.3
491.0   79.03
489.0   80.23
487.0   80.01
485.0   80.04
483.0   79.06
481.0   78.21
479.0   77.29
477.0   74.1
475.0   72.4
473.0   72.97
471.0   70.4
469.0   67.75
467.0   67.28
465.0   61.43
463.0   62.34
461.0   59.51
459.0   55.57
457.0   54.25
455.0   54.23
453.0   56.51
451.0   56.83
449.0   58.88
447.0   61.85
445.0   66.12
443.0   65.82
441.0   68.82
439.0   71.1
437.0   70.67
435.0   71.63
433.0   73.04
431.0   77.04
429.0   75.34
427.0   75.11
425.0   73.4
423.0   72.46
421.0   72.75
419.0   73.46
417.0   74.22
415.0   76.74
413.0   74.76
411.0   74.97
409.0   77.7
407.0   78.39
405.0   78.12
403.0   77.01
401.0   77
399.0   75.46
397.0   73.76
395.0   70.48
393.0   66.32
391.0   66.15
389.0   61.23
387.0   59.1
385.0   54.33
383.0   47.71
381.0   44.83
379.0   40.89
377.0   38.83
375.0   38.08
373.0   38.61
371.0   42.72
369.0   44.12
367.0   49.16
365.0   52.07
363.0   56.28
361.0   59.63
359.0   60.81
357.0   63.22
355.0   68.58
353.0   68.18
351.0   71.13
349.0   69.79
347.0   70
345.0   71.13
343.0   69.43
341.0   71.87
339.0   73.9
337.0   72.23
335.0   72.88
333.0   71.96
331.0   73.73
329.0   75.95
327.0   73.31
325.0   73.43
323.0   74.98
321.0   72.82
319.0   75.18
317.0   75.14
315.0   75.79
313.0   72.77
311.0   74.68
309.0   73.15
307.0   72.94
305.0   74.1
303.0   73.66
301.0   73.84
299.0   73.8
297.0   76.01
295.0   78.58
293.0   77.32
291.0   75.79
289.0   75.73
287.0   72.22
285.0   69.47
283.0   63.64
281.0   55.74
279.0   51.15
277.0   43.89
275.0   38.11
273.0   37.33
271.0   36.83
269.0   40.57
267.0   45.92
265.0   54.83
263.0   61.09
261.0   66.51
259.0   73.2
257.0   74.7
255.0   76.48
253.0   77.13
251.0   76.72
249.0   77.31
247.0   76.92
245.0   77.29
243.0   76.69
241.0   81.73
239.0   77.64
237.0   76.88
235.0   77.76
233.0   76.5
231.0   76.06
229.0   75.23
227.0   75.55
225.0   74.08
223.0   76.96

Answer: -0.10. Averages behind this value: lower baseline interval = 64.4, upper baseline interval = 74.5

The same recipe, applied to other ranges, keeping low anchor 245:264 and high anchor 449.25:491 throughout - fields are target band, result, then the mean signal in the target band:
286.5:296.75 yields -0.05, 76.1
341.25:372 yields 0.16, 61.3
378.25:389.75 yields 0.34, 51.4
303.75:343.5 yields -0.03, 73.6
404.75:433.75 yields -0.09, 75.1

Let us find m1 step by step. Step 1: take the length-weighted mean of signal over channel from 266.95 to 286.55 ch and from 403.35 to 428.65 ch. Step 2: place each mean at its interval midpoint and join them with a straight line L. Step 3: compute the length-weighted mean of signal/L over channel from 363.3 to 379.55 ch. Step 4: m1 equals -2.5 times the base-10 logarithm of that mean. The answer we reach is 0.46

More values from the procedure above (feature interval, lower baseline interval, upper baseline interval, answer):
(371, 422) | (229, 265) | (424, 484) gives 0.089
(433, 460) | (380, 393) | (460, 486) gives 0.058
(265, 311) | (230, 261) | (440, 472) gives 0.168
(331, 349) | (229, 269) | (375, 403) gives -0.125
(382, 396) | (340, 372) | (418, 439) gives 0.108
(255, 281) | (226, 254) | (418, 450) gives 0.392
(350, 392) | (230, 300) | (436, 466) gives 0.192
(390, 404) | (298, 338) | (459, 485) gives -0.007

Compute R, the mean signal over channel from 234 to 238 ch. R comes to 77.3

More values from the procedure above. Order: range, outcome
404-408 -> 78.3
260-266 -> 60.8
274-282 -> 47.2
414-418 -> 75.5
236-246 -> 78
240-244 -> 79.2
